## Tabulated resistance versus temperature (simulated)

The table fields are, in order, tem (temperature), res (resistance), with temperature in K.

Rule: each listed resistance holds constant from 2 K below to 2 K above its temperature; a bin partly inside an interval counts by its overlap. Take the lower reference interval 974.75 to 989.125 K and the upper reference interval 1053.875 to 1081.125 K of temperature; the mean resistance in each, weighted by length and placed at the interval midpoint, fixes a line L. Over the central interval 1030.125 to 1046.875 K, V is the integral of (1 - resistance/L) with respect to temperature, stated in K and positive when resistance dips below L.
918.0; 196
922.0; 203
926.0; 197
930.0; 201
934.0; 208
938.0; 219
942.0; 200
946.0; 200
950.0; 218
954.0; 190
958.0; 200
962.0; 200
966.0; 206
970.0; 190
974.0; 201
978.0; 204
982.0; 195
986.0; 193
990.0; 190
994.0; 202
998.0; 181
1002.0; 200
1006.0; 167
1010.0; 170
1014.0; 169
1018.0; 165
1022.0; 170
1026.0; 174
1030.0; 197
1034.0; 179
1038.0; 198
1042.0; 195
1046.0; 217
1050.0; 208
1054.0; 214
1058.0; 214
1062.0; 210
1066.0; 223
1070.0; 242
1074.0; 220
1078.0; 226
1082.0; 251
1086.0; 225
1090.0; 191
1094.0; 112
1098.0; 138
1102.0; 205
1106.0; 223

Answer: 1.4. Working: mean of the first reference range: 197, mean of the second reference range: 223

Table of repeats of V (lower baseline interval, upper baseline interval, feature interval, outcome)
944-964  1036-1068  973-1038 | 6.60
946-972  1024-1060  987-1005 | 0.75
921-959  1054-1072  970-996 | 1.60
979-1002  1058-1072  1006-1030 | 3.86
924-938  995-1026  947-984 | -1.66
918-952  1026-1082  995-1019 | 3.66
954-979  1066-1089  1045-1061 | 0.75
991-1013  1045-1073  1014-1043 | 2.72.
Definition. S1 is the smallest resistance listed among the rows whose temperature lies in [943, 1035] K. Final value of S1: 165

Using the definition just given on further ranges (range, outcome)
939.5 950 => 200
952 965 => 190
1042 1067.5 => 195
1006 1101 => 112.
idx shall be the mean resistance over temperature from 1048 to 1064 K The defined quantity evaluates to 212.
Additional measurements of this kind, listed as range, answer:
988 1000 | 191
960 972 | 199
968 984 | 198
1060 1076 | 224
